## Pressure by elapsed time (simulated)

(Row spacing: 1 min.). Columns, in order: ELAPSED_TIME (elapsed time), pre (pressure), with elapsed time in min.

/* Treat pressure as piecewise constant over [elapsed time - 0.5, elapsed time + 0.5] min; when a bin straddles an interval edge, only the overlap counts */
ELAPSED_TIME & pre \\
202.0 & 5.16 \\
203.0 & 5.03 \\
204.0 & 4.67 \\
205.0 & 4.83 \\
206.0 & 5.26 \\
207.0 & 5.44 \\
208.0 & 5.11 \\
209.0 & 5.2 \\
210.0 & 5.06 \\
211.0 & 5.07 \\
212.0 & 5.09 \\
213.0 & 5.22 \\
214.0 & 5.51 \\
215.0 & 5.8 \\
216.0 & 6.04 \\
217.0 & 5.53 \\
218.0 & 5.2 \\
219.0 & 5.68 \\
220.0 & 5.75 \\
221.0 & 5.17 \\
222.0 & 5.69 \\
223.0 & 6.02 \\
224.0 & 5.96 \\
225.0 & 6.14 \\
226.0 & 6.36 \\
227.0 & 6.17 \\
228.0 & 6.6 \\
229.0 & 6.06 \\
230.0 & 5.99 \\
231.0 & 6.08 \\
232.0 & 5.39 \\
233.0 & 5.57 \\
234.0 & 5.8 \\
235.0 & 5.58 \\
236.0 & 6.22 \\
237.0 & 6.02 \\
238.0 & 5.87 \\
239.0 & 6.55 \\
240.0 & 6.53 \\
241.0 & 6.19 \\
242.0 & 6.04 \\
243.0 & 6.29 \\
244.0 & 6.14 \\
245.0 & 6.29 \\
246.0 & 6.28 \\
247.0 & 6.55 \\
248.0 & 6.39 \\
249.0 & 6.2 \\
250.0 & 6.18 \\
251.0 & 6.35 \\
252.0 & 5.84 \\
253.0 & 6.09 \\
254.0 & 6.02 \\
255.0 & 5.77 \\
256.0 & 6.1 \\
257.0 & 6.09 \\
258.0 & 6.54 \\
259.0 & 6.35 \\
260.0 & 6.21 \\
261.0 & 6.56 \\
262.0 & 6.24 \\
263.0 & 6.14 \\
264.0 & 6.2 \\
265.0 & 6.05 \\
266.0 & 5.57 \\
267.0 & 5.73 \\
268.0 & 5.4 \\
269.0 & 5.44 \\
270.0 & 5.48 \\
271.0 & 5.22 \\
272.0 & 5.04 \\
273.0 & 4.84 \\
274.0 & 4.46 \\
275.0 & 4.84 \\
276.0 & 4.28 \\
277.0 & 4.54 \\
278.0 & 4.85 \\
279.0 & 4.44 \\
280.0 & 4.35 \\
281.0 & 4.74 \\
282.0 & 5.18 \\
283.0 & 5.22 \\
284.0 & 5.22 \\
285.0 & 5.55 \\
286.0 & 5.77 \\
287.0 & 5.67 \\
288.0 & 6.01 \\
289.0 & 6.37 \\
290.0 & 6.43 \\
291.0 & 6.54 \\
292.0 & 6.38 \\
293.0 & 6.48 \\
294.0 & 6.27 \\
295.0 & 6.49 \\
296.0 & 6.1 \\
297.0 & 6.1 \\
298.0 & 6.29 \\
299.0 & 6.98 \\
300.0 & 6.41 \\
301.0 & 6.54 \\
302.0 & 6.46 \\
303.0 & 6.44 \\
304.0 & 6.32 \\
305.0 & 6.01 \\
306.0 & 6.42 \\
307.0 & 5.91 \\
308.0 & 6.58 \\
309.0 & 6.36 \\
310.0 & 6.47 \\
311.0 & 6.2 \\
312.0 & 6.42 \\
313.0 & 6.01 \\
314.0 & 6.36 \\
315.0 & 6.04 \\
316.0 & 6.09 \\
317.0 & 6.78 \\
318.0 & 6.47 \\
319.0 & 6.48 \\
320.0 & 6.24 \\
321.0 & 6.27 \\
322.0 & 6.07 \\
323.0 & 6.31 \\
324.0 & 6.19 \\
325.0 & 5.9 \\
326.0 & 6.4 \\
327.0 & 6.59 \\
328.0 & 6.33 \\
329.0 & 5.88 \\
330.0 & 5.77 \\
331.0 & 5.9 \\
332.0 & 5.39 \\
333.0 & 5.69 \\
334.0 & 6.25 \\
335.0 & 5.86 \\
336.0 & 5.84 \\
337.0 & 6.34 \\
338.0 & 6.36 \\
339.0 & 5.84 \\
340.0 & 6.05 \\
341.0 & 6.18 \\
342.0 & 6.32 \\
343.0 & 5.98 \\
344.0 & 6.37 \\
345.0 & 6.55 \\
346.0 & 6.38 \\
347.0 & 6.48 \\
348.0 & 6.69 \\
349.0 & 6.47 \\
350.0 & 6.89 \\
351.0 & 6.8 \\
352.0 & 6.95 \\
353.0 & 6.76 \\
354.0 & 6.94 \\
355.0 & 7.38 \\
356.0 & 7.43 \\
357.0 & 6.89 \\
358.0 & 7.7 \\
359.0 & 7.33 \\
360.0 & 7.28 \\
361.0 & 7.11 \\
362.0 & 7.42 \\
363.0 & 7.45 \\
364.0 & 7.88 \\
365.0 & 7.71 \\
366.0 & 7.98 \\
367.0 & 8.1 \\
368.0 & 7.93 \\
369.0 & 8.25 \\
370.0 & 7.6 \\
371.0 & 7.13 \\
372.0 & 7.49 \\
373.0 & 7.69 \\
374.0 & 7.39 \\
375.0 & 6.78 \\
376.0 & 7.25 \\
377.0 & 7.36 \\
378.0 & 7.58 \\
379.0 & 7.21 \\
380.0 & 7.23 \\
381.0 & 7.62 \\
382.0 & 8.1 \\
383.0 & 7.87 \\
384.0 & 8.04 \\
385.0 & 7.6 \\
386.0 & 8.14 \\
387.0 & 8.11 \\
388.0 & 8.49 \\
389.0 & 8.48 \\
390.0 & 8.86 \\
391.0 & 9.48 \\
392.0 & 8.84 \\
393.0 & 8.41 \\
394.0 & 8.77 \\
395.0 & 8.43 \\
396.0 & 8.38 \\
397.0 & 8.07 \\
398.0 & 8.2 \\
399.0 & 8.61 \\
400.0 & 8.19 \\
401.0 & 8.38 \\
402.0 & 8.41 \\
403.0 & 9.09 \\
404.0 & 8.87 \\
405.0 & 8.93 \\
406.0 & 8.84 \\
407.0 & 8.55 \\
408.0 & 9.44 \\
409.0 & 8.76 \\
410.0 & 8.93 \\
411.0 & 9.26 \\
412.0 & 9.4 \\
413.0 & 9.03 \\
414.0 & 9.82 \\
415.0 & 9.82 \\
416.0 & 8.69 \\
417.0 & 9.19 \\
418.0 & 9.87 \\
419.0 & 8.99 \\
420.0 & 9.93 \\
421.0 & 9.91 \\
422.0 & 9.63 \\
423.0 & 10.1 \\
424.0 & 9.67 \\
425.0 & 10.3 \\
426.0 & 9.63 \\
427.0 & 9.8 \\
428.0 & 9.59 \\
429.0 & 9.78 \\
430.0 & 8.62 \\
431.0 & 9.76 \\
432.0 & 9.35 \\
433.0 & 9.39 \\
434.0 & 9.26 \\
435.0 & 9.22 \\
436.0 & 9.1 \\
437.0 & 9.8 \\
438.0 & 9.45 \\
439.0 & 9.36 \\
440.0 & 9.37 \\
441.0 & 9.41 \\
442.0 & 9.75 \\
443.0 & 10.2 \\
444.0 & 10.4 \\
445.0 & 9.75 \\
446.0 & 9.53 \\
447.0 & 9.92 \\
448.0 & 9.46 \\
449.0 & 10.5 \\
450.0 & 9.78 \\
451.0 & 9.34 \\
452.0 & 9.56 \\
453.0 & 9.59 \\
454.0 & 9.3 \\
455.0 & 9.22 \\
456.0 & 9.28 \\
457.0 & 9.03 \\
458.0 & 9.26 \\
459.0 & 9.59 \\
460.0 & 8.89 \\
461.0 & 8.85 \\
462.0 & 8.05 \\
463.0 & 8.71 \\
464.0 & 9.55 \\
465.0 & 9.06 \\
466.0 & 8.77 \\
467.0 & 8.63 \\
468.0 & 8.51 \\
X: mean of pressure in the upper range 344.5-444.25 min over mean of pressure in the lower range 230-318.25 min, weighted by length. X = 1.41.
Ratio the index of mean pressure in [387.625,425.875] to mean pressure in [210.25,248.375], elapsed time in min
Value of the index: 1.5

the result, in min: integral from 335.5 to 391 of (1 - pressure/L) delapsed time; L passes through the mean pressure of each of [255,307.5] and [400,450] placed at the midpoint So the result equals 4.4 min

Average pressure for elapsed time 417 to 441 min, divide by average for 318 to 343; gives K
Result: 1.56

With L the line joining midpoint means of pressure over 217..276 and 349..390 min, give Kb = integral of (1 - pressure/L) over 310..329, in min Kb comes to 1.6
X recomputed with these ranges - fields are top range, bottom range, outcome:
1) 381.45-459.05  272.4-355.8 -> 1.51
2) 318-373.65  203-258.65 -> 1.15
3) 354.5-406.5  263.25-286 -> 1.55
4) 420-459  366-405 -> 1.19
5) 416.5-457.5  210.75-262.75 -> 1.60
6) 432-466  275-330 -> 1.57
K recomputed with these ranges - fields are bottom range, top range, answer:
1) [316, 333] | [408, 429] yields 1.54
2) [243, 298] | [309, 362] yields 1.11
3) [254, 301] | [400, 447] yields 1.64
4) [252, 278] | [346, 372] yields 1.29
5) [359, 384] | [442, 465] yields 1.25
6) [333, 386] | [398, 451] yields 1.33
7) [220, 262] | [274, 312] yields 0.96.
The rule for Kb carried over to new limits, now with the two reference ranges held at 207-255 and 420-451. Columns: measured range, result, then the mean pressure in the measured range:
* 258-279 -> 3.5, 5.47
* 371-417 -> 2.8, 8.37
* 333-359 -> 4.8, 6.55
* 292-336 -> 6.9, 6.24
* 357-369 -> 1.0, 7.62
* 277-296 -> 3.5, 5.65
